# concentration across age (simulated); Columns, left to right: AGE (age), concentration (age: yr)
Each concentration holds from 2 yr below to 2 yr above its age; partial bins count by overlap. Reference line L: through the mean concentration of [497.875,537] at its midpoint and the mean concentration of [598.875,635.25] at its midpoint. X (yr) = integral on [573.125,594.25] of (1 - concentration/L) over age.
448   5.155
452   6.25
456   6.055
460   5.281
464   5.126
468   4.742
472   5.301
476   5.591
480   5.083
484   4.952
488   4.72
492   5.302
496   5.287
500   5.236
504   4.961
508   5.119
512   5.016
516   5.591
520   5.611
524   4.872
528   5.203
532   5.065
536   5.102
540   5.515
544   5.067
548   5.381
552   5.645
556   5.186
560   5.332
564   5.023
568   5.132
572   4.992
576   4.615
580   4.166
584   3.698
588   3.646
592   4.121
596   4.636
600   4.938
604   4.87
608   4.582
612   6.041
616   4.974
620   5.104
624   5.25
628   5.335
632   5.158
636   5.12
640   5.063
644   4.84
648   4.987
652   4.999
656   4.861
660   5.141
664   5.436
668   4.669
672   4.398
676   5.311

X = 4.3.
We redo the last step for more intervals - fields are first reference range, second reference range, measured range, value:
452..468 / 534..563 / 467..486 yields 1.0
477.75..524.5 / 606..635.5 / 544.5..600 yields 4.6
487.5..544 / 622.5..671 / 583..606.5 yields 3.5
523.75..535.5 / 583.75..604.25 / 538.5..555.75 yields -1.8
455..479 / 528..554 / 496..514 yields 0.7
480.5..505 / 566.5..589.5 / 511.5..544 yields -3.1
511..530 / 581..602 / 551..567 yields -1.9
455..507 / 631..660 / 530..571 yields -1.0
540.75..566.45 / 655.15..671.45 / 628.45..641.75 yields -0.2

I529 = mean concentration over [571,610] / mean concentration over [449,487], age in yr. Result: 0.82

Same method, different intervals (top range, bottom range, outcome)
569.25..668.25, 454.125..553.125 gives 0.93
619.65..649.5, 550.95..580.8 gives 1.02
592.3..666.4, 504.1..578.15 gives 0.97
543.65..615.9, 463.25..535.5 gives 0.94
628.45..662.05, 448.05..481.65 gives 0.93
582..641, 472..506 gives 0.94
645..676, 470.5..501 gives 0.96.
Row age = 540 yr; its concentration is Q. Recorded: 5.515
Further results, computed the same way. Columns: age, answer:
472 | 5.301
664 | 5.436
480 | 5.083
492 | 5.302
